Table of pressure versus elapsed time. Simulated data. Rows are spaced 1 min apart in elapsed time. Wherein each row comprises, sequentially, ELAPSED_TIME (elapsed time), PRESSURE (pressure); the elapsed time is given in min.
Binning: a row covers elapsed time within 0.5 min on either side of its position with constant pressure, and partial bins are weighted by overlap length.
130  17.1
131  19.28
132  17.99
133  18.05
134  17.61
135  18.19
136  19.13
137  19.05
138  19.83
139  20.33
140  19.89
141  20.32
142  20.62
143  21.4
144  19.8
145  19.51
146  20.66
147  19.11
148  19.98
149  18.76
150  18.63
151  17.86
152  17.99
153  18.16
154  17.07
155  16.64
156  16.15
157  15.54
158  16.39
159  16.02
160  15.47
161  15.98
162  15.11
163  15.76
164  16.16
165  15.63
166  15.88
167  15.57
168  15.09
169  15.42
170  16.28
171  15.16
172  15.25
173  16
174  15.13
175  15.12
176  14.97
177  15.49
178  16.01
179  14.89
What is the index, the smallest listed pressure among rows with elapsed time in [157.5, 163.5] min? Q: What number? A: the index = 15.11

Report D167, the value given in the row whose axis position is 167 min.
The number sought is 15.57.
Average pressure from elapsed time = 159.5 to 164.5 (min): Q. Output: 15.7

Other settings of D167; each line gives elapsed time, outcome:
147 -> 19.11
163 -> 15.76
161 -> 15.98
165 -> 15.63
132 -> 17.99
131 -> 19.28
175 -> 15.12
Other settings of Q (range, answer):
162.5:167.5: 15.8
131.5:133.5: 18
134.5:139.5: 19.3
